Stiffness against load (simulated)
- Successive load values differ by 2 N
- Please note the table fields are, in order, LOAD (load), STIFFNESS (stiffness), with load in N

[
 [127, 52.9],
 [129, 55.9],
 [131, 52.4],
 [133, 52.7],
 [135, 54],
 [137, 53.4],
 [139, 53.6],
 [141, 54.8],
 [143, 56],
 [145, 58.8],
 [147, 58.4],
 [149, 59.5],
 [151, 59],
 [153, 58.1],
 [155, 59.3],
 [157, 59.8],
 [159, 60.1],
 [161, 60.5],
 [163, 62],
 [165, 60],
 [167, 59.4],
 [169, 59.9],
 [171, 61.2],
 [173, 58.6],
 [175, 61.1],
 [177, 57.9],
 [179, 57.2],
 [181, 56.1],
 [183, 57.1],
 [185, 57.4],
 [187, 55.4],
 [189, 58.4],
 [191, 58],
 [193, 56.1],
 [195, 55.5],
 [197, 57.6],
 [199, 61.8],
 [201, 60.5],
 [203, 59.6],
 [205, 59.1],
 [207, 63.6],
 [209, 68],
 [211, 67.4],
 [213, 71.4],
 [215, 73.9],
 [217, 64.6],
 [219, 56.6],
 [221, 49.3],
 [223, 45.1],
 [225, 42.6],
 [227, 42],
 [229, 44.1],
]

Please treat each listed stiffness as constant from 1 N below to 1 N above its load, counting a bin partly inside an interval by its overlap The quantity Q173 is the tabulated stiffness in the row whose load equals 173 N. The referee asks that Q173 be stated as 58.6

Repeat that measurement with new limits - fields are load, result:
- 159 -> 60.1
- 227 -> 42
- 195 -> 55.5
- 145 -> 58.8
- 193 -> 56.1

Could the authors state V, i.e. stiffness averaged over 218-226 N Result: 48.4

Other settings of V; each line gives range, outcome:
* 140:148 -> 57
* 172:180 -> 58.7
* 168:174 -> 59.9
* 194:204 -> 59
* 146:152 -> 59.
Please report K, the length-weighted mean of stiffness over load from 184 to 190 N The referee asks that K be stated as 57.1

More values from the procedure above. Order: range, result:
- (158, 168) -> 60.4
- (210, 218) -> 69.3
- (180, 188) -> 56.5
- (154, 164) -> 60.3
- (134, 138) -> 53.7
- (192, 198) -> 56.4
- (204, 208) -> 61.4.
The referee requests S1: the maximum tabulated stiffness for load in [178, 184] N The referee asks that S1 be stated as 57.2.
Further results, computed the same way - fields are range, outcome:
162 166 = 62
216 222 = 64.6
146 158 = 59.8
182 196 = 58.4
